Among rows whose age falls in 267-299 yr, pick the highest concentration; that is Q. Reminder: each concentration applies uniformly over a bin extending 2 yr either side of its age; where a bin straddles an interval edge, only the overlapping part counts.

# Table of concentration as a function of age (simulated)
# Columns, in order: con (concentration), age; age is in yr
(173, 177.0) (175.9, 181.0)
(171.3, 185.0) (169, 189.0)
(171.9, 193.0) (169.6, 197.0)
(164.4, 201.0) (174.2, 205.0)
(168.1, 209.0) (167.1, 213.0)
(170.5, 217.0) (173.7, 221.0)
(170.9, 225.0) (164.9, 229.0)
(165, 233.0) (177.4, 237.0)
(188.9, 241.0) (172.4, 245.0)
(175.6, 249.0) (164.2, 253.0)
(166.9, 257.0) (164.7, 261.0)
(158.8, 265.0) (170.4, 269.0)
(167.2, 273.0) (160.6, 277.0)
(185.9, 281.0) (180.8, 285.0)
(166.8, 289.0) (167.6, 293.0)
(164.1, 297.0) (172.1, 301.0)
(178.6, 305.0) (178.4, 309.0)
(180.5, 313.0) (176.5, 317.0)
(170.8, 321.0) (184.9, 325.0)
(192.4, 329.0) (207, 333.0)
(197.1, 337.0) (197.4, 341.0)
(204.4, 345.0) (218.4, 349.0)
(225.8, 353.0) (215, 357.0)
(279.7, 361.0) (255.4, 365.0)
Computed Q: 185.9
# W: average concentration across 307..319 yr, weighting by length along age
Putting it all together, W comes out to 178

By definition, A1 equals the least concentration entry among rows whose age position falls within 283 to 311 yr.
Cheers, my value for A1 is 164.1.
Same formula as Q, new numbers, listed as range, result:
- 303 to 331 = 192.4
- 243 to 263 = 175.6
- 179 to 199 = 175.9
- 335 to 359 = 225.8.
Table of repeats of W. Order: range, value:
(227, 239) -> 169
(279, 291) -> 178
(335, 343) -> 197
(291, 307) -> 171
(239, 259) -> 174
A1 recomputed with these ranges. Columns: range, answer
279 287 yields 180.8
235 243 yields 177.4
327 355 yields 192.4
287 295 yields 166.8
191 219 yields 164.4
